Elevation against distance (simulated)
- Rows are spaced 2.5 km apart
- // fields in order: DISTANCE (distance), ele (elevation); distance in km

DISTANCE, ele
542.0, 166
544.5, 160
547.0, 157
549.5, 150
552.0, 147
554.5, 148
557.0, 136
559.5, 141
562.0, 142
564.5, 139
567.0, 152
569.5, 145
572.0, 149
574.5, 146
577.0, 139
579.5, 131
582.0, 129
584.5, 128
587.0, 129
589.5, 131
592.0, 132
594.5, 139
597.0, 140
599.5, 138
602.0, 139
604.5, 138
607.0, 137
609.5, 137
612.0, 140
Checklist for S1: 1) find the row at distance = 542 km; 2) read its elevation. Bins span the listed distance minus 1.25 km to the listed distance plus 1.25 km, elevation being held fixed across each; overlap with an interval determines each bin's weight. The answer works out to 166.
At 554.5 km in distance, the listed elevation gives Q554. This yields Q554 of 148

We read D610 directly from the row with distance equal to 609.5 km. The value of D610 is 137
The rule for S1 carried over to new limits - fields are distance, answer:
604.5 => 138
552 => 147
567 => 152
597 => 140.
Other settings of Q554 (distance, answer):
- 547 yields 157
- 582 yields 129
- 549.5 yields 150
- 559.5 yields 141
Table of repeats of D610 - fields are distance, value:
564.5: 139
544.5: 160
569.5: 145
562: 142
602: 139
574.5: 146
